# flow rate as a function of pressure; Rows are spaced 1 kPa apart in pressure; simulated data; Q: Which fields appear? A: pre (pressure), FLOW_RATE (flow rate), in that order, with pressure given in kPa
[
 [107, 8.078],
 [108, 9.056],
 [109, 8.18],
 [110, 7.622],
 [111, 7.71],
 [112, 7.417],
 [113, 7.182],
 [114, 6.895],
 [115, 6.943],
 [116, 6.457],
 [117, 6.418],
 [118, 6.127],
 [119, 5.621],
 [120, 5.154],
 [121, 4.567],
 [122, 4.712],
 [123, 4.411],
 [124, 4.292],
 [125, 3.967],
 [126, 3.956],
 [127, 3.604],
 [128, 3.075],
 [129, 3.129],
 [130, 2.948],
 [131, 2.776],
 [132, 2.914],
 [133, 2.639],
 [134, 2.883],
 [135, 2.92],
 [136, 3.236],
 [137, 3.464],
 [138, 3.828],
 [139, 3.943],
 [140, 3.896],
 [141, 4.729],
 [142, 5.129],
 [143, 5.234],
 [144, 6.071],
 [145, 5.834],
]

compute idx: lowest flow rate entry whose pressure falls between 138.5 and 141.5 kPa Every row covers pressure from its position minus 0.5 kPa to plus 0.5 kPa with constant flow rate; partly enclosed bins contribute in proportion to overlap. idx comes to 3.896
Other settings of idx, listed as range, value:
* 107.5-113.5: 7.182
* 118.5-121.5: 4.567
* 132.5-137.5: 2.639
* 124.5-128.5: 3.075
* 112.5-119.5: 5.621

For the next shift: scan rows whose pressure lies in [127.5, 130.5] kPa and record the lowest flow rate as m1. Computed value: 2.948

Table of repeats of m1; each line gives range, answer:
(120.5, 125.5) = 3.967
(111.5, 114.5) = 6.895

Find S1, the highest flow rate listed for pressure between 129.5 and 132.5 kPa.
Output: 2.948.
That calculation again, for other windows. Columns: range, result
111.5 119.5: 7.417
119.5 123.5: 5.154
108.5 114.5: 8.18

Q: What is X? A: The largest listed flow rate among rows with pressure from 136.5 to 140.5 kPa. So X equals 3.943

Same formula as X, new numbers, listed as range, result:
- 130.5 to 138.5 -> 3.828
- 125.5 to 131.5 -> 3.956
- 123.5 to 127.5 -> 4.292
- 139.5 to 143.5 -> 5.234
